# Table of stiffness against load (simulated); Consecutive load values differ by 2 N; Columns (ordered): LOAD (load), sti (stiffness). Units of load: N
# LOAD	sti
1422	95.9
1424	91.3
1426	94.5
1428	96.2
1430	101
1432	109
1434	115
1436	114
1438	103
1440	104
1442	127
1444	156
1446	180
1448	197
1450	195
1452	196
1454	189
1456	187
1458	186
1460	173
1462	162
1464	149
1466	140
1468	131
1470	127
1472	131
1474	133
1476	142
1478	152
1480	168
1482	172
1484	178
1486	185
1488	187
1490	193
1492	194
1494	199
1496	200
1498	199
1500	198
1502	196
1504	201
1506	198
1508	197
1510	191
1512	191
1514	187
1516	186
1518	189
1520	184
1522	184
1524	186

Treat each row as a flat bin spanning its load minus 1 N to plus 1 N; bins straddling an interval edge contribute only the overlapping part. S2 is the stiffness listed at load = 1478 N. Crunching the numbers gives 152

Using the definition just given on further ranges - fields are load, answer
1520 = 184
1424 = 91.3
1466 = 140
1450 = 195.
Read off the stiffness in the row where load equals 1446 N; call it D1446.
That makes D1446 180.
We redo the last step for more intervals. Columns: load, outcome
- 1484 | 178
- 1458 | 186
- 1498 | 199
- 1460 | 173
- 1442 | 127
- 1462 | 162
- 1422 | 95.9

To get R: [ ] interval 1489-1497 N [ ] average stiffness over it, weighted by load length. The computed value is 196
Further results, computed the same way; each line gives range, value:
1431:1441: 109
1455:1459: 186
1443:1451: 182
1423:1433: 98.4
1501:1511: 197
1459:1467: 156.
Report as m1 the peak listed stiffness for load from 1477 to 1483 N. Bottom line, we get 172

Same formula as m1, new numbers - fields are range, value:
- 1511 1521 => 191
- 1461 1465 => 162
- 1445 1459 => 197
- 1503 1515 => 201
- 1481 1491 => 193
